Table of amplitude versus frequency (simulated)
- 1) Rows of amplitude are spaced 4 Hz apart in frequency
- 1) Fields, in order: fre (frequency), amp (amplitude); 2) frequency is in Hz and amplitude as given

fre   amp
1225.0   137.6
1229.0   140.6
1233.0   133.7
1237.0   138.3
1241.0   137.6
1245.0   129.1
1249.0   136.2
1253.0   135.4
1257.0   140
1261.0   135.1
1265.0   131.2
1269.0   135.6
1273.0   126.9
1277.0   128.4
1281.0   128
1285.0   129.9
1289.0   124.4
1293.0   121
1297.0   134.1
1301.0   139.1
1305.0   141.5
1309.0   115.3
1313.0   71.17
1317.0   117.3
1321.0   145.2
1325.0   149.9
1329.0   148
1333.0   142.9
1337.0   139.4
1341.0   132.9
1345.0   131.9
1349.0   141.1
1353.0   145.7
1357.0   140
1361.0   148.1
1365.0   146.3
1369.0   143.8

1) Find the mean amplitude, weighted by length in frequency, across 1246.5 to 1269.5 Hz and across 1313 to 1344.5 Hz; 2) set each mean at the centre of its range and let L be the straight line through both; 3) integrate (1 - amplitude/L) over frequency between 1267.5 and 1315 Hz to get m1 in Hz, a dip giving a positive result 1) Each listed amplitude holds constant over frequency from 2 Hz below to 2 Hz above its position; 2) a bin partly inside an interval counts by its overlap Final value 3.7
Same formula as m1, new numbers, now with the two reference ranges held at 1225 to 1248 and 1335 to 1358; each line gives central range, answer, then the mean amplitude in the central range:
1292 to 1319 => 3.5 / 120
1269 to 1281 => 0.7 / 129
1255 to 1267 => 0.1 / 135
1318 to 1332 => -0.7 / 145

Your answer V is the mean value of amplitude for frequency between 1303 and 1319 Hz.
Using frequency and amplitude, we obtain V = 111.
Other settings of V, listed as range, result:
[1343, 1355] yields 140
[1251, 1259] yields 138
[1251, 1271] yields 135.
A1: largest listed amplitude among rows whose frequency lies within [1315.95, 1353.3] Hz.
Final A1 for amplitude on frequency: 149.9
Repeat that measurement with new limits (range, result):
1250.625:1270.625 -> 140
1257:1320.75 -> 141.5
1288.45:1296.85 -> 124.4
